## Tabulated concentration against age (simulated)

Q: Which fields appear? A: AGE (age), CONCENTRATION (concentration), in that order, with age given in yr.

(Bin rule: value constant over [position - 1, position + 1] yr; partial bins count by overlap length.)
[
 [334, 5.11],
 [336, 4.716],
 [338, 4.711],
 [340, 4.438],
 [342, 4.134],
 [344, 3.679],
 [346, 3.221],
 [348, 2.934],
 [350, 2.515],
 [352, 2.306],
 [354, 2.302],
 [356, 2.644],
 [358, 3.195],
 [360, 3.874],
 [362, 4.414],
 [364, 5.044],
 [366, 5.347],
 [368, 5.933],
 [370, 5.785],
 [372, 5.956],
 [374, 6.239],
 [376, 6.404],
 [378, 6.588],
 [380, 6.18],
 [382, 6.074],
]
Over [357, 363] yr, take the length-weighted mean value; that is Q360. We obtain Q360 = 3.83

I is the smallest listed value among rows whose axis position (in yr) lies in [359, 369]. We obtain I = 3.874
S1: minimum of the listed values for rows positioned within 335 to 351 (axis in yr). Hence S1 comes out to 2.515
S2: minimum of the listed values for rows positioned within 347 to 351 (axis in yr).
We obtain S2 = 2.515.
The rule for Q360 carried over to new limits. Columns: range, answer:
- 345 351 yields 2.89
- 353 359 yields 2.71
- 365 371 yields 5.69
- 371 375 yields 6.1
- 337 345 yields 4.24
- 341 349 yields 3.49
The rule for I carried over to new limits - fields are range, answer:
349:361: 2.302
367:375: 5.785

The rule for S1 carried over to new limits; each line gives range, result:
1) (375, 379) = 6.404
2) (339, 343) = 4.134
